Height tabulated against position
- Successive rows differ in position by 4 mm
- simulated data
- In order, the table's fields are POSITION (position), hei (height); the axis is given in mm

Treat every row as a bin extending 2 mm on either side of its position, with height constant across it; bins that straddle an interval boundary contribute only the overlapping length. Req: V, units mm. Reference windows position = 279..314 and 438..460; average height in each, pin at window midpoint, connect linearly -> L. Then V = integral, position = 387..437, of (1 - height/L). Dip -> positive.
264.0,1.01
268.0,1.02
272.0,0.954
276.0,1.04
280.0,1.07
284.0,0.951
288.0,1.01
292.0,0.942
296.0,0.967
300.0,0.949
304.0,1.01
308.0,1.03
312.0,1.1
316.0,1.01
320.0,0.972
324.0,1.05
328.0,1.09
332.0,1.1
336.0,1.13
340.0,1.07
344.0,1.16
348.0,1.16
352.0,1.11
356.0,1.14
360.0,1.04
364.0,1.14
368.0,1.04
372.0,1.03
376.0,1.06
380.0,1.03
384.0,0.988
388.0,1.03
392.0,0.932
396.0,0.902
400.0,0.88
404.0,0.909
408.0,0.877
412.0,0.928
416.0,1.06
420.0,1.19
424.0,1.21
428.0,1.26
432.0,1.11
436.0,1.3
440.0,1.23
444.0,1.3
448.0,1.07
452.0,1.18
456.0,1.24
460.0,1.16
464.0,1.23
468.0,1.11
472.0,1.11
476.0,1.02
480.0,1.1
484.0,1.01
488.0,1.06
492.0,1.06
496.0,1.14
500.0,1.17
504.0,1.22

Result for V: 4.9 mm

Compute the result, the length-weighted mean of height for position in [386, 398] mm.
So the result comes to 0.955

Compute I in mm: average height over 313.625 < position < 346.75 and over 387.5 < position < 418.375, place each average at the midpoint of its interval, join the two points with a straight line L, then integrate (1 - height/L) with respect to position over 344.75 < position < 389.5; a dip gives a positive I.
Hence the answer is -3.0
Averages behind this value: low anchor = 1.08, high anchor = 0.938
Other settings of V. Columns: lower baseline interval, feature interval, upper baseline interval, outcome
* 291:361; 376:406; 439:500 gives 3.6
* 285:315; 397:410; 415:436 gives 3.0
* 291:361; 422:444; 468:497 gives -3.3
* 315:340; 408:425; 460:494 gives 0.2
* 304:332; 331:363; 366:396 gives -2.7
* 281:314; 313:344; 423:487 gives -1.1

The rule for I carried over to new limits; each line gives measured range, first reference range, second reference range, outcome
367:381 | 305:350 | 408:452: 0.90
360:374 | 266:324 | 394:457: -0.12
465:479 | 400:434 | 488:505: 0.22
